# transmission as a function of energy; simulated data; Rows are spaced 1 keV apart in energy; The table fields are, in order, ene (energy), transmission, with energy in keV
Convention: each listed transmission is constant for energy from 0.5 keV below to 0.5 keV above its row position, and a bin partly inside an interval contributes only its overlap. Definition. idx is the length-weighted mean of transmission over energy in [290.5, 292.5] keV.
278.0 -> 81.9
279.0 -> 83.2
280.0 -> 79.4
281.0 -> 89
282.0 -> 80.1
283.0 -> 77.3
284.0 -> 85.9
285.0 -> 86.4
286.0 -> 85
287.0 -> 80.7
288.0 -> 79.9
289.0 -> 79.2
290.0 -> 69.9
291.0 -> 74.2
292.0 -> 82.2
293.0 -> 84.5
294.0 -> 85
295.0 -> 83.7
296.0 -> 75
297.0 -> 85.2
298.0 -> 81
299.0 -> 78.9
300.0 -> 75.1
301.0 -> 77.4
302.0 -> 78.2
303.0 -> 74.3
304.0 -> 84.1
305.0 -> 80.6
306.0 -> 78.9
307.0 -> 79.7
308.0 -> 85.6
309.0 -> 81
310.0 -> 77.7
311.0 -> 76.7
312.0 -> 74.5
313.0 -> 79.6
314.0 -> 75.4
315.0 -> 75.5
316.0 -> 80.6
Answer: 78.2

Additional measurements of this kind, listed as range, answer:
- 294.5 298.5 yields 81.2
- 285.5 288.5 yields 81.9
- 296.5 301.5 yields 79.5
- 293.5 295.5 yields 84.3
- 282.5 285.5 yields 83.2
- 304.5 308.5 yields 81.2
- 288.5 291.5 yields 74.4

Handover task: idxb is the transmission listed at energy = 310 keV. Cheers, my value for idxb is 77.7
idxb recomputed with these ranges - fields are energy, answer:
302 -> 78.2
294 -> 85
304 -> 84.1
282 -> 80.1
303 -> 74.3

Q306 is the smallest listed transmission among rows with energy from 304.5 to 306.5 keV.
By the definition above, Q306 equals 78.9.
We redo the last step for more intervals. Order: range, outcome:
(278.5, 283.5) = 77.3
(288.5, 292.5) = 69.9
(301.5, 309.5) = 74.3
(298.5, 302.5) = 75.1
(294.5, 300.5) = 75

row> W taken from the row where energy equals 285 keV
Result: 86.4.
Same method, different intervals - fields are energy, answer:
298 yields 81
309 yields 81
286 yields 85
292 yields 82.2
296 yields 75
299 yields 78.9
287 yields 80.7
